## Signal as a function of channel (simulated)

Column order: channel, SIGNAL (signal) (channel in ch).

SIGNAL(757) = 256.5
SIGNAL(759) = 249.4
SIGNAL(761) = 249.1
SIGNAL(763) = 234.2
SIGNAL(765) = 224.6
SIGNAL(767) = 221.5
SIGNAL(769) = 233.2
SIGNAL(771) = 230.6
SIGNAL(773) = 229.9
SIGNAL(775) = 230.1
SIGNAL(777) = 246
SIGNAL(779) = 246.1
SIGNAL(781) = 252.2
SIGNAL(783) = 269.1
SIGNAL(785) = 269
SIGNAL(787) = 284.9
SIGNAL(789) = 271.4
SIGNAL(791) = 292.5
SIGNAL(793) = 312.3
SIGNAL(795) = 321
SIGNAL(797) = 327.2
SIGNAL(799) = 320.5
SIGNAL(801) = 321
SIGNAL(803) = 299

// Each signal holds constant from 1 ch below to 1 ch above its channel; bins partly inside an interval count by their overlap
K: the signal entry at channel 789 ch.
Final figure 271.4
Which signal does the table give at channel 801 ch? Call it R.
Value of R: 321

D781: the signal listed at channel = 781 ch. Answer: 252.2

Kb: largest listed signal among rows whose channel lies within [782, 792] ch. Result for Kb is 292.5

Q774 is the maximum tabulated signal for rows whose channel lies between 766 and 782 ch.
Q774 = 252.2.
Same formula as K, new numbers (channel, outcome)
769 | 233.2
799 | 320.5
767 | 221.5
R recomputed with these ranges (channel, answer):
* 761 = 249.1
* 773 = 229.9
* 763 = 234.2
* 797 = 327.2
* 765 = 224.6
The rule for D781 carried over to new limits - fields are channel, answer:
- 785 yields 269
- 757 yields 256.5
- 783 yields 269.1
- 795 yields 321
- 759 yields 249.4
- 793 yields 312.3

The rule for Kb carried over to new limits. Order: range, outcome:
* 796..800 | 327.2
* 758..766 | 249.4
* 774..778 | 246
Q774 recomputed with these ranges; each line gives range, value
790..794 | 312.3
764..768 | 224.6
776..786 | 269.1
